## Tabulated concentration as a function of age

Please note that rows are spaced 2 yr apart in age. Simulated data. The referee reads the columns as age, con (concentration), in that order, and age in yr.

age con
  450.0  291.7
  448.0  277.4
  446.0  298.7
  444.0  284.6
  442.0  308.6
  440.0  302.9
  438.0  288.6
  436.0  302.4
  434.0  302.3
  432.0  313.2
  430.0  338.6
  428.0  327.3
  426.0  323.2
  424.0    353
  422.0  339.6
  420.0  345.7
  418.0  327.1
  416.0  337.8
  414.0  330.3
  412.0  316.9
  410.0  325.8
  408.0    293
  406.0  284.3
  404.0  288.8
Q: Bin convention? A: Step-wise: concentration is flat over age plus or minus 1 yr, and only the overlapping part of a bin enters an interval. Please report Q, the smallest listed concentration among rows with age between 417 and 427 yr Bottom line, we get 323.2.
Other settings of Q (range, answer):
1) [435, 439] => 288.6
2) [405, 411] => 284.3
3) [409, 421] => 316.9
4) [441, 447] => 284.6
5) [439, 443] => 302.9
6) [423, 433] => 313.2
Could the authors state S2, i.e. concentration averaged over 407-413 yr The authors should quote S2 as 312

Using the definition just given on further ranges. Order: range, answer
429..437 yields 314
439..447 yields 299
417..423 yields 337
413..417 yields 334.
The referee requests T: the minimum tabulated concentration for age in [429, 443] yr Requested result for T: 288.6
